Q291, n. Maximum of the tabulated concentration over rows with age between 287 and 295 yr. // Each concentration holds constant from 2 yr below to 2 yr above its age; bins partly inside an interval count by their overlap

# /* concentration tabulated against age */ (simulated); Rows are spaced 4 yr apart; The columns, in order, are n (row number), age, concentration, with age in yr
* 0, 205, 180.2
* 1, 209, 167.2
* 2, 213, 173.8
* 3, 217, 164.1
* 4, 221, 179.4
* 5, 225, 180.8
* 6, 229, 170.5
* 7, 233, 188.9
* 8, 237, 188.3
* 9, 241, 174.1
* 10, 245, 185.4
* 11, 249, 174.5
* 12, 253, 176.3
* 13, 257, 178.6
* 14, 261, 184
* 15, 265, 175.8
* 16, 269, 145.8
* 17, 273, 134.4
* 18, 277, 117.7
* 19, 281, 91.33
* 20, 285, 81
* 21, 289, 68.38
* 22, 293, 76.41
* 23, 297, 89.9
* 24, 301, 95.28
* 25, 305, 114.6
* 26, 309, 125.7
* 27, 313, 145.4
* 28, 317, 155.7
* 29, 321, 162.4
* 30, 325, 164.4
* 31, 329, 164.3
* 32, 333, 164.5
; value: 76.41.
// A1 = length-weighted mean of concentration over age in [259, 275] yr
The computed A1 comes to 160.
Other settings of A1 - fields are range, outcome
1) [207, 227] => 173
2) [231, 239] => 189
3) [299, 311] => 112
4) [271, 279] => 126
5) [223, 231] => 176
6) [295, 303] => 92.6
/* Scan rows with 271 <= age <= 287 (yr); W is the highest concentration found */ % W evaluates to 134.4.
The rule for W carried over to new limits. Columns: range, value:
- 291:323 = 162.4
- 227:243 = 188.9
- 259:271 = 184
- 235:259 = 188.3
